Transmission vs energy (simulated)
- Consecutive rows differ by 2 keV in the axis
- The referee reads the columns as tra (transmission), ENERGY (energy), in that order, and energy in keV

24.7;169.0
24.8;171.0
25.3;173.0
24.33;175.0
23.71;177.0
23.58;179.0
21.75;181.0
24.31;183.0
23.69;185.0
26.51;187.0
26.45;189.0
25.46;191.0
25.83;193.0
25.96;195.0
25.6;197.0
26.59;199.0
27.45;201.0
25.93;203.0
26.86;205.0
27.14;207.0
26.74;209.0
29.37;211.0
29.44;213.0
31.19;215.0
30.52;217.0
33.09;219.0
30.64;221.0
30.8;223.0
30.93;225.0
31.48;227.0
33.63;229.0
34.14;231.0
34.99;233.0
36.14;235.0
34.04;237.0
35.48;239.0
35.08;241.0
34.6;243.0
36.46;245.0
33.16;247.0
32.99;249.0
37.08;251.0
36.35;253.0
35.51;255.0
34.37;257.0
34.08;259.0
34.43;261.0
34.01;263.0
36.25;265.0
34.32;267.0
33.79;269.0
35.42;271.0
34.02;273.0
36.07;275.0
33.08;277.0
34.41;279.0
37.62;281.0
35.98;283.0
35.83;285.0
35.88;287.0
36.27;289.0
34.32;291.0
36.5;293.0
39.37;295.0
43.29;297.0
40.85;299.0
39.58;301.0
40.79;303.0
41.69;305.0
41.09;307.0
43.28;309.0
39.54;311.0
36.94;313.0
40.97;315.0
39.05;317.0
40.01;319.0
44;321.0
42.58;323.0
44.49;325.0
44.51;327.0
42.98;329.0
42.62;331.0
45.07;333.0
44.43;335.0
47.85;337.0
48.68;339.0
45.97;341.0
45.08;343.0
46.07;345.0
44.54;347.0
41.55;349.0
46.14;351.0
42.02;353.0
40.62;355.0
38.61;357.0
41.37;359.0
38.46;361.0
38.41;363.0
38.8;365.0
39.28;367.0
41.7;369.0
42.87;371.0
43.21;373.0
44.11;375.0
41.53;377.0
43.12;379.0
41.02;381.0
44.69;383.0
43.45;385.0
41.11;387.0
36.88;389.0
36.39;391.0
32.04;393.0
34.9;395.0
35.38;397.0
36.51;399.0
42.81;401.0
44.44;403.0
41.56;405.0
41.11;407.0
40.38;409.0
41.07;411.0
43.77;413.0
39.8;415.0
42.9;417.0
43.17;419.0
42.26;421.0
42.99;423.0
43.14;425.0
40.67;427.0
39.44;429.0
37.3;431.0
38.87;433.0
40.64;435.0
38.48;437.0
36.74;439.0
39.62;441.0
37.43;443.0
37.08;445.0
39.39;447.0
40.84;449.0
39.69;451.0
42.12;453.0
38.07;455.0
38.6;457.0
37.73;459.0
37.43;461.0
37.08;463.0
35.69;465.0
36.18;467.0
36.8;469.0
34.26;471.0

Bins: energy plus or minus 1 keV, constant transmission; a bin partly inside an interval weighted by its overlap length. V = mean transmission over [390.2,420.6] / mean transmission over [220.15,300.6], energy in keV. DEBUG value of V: 1.1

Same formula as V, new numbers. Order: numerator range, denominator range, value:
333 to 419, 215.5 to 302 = 1.19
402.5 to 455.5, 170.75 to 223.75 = 1.51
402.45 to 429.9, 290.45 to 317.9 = 1.05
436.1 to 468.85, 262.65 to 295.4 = 1.08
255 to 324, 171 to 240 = 1.32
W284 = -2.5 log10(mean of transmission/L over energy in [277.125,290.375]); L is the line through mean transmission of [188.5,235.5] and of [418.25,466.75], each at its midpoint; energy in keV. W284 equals -0.10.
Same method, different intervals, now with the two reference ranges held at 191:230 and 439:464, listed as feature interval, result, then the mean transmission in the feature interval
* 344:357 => -0.24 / 43.1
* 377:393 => -0.13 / 40.4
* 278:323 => -0.20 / 39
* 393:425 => -0.10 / 40.7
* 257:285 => -0.12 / 34.9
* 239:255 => -0.16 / 35.2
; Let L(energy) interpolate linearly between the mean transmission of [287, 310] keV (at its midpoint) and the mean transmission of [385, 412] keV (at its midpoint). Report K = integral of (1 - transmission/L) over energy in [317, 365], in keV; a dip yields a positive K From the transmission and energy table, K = -4.6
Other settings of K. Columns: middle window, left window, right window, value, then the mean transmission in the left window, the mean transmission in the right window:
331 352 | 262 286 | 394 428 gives -4.1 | 35.1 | 41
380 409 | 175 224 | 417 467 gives -2.0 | 27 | 39.4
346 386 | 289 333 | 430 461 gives -1.8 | 40.9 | 38.8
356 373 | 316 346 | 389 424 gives 0.9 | 44.2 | 40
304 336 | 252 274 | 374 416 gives -4.2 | 34.8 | 40.3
